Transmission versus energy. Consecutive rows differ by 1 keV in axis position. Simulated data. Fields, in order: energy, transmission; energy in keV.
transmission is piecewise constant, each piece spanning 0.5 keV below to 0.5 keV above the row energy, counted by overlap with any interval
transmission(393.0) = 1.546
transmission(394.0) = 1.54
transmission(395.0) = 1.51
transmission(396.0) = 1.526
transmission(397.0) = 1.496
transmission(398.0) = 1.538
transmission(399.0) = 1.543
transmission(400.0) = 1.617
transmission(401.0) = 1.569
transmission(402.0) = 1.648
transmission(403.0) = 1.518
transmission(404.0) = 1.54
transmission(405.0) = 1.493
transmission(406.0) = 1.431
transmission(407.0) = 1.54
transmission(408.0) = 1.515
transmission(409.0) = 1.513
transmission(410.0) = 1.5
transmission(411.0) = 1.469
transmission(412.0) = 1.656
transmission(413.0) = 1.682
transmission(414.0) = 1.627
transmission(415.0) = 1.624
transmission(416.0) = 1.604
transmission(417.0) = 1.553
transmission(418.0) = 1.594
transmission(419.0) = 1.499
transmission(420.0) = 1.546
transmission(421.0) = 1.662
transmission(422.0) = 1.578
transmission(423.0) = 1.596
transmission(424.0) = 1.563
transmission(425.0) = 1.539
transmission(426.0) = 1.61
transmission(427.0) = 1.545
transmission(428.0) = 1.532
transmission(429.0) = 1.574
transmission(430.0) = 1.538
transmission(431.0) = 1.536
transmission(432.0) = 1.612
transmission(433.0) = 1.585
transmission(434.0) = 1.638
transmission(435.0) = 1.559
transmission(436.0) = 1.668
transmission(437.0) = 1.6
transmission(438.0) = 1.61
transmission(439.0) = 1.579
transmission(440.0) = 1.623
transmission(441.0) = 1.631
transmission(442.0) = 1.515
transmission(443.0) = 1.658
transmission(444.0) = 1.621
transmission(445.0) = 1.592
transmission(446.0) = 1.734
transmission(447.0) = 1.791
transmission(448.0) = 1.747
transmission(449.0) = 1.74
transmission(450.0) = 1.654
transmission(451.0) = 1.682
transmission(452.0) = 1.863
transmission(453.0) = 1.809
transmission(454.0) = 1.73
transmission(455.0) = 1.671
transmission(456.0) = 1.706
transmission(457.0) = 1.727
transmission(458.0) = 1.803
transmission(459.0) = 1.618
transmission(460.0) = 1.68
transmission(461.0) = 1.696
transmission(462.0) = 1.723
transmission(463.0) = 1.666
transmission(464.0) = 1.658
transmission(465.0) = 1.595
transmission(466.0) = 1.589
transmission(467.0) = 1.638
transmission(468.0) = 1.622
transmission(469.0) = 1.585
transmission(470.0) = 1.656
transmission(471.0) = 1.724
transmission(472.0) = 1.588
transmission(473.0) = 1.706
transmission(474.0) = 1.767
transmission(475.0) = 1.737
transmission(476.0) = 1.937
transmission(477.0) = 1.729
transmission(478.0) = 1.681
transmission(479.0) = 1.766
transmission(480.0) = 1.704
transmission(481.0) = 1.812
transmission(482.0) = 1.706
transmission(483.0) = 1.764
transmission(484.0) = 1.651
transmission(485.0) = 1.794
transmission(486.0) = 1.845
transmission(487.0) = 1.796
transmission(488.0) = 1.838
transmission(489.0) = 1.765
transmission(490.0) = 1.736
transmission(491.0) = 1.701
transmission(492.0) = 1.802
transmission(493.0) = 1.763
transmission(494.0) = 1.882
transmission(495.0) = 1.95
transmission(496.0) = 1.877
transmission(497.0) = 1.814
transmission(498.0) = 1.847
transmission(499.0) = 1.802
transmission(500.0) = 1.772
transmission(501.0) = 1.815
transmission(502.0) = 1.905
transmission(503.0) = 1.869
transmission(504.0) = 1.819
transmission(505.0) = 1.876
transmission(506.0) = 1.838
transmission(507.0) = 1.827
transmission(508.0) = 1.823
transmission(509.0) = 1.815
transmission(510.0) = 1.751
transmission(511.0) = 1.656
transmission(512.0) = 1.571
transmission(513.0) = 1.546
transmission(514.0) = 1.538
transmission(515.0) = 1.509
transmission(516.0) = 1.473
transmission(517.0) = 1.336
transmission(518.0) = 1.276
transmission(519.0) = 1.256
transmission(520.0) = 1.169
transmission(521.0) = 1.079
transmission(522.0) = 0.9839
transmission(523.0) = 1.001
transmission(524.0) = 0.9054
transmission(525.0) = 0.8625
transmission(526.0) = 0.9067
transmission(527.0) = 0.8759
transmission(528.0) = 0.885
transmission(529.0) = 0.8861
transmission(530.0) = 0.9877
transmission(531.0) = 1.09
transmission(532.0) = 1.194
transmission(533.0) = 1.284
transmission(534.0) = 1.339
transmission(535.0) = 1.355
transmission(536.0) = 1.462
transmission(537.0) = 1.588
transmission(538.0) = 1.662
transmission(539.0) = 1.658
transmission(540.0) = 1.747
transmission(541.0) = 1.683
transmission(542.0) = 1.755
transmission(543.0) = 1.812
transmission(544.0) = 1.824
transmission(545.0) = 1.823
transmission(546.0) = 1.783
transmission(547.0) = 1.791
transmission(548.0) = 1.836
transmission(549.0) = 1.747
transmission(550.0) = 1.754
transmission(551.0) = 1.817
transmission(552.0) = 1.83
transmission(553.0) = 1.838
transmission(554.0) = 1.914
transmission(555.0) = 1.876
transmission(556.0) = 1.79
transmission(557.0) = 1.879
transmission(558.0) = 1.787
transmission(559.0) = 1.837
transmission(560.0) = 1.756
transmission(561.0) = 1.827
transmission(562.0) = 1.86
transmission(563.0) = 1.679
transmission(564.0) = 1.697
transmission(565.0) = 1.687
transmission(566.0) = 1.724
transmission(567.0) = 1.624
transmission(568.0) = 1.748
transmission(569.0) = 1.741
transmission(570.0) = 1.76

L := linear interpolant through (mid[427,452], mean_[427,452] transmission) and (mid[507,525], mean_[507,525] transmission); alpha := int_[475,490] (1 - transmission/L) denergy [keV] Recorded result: -2.7 keV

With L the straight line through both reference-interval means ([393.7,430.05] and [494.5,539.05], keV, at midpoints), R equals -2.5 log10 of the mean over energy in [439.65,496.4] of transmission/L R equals -0.15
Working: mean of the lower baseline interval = 1.56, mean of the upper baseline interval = 1.46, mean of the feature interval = 1.72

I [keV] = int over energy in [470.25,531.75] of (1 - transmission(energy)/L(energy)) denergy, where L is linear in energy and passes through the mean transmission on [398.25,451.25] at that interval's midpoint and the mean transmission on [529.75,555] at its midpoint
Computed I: 1.5 keV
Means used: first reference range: 1.59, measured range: 1.58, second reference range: 1.63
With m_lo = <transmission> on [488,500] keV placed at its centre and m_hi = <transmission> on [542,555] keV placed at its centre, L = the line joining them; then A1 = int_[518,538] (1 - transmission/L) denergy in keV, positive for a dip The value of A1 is 7.5 keV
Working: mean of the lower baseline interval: 1.81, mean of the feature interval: 1.13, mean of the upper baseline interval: 1.81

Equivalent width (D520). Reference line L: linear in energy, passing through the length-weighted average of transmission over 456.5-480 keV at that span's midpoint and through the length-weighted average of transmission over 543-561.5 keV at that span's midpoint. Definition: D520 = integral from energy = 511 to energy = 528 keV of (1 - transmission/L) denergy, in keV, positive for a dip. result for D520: 5.4 keV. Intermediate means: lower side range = 1.69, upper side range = 1.82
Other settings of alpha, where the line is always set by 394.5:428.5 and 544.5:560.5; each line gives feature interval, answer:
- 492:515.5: -0.70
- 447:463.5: -0.84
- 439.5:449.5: -0.29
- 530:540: 2.16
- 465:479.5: -0.19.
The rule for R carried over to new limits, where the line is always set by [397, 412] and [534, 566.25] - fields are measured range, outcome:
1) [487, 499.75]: -0.09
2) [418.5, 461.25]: -0.04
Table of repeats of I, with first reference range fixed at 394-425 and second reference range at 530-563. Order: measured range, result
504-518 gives 0.00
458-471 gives -0.37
